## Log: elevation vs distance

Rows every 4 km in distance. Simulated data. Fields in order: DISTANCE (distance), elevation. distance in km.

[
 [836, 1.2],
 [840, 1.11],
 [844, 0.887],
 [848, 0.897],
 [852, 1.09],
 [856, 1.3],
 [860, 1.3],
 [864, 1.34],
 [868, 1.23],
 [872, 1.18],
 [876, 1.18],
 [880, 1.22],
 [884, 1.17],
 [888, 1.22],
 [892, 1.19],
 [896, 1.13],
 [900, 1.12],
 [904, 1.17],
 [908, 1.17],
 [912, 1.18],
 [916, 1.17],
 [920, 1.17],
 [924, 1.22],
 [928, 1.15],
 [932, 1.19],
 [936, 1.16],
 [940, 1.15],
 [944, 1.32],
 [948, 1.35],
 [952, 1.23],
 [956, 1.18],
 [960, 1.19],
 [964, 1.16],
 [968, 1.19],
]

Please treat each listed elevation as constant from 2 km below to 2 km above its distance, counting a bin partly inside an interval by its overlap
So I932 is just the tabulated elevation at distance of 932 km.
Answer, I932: 1.19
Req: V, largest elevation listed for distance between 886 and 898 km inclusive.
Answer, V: 1.22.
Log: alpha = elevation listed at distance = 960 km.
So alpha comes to 1.19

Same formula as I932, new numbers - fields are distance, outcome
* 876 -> 1.18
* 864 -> 1.34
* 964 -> 1.16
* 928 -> 1.15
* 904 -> 1.17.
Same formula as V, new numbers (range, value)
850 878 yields 1.34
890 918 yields 1.19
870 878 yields 1.18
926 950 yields 1.35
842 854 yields 1.09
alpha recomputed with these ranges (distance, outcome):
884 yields 1.17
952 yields 1.23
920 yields 1.17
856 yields 1.3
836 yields 1.2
